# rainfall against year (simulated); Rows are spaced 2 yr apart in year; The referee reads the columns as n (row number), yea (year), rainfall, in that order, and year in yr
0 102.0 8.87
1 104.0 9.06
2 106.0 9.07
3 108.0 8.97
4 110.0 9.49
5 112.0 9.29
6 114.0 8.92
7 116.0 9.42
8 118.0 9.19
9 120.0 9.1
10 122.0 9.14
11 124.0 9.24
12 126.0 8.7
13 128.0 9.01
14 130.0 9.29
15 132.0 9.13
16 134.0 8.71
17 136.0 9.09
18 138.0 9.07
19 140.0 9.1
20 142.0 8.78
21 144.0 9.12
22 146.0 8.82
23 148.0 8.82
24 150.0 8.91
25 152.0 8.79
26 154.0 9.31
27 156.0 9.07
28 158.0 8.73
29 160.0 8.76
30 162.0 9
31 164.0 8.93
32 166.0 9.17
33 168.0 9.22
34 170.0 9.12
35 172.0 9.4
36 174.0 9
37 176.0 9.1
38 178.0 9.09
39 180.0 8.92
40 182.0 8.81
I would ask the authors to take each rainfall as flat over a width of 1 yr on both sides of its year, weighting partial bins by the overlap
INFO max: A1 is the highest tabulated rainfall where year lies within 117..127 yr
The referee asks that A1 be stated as 9.24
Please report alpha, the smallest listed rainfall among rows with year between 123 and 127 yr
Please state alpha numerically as 8.7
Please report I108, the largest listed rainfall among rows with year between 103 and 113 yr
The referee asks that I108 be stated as 9.49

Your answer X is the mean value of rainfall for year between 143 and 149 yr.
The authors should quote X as 8.92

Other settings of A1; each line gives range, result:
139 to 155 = 9.31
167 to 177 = 9.4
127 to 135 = 9.29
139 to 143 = 9.1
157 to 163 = 9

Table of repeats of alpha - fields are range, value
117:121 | 9.1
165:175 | 9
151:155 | 8.79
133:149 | 8.71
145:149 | 8.82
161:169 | 8.93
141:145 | 8.78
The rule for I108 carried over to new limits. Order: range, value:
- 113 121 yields 9.42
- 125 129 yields 9.01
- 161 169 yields 9.22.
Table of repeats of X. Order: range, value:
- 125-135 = 8.97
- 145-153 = 8.84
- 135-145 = 9.03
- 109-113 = 9.39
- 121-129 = 9.02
